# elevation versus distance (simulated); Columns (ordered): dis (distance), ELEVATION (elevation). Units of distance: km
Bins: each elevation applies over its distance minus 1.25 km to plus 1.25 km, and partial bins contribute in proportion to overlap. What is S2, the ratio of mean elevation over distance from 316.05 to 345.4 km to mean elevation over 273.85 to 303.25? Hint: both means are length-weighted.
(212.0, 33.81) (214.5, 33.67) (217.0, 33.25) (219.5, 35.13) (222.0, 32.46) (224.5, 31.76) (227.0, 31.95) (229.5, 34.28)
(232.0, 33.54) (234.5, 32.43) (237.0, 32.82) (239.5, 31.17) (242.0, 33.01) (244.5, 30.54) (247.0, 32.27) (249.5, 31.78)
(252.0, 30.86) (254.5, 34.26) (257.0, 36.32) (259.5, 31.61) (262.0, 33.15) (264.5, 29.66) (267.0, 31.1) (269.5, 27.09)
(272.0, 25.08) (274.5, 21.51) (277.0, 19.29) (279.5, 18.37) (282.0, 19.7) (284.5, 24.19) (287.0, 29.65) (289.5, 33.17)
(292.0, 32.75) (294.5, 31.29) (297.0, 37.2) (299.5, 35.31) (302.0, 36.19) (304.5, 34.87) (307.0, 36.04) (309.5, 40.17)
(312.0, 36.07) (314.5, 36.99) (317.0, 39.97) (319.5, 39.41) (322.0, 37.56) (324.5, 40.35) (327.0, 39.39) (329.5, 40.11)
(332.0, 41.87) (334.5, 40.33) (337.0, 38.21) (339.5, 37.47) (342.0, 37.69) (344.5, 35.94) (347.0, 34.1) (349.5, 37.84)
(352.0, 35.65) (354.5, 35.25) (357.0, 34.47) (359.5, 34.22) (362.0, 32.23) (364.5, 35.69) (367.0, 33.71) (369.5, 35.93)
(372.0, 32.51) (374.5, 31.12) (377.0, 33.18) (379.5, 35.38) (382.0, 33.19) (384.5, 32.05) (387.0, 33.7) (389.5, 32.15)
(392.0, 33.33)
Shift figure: 1.38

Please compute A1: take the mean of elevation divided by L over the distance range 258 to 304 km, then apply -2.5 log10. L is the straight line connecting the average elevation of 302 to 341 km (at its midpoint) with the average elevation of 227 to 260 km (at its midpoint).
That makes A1 0.23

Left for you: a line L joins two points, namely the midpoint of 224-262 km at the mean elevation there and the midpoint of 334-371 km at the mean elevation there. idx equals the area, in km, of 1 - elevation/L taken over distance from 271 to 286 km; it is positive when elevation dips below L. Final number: 5.44 km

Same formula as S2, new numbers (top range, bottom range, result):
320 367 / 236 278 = 1.23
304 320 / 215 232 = 1.14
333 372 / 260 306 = 1.24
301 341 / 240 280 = 1.31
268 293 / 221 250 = 0.77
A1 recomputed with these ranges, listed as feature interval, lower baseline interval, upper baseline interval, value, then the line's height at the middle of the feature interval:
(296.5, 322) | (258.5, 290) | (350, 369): -0.25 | 29.7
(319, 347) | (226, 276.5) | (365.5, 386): -0.19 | 32.6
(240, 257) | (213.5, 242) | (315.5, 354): 0.05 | 34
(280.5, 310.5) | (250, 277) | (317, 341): 0.07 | 34.4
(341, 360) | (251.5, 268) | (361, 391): -0.08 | 33.2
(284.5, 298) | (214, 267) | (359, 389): 0.03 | 33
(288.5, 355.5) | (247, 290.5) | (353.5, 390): -0.20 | 31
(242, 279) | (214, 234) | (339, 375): 0.14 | 33.7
